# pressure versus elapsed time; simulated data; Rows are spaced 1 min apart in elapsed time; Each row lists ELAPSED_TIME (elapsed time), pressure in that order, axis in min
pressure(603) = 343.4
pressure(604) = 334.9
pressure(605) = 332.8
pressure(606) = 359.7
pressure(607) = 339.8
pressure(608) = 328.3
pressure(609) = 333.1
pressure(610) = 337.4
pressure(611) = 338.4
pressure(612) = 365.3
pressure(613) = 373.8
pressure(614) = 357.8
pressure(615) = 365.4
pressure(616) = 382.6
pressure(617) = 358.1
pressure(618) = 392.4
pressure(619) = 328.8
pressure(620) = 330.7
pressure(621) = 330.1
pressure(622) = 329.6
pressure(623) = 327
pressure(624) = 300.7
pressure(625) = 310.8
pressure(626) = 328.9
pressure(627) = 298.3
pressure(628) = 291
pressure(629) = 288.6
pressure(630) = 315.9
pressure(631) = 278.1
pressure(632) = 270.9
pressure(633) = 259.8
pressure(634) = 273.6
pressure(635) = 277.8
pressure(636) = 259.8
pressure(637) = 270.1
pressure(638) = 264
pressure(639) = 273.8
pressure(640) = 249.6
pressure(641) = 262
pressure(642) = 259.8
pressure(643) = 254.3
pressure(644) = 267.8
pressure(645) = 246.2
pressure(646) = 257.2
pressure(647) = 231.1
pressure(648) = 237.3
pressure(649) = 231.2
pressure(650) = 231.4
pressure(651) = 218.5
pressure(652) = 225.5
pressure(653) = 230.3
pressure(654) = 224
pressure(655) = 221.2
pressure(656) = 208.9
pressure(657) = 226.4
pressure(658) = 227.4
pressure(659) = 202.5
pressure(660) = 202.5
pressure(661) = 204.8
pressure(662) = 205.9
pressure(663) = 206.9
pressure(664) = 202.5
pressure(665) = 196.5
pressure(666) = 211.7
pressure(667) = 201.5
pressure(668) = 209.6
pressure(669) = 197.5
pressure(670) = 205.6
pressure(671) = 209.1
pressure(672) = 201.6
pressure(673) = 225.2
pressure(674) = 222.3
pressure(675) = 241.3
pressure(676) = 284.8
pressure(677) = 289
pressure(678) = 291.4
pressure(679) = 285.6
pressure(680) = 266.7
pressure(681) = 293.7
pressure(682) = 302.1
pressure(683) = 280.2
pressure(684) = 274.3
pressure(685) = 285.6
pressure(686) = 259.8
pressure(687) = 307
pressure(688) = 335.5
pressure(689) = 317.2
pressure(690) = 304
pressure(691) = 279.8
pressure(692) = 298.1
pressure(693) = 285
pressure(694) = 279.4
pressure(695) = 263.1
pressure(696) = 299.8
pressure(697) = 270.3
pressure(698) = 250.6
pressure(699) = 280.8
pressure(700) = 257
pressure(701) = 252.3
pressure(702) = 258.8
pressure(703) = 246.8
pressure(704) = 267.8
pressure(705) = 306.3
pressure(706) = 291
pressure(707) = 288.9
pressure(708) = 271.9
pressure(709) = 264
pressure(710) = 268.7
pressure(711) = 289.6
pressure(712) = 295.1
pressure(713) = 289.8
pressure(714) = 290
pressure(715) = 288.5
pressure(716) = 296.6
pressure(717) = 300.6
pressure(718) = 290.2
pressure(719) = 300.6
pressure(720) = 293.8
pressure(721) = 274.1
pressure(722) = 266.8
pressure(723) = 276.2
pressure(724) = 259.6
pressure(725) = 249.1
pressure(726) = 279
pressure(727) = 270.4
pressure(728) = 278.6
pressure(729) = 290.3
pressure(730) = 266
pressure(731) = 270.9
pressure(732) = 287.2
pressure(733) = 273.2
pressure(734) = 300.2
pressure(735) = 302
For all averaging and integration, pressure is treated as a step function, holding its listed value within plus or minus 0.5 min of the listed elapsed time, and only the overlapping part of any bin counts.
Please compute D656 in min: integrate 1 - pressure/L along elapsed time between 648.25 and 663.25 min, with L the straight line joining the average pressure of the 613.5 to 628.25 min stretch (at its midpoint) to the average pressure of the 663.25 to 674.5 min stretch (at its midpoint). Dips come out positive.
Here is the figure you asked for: 1.5 min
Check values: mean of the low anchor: 336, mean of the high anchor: 208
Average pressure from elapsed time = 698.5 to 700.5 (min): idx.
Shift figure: 269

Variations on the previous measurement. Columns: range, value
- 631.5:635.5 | 271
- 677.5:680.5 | 281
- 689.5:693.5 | 292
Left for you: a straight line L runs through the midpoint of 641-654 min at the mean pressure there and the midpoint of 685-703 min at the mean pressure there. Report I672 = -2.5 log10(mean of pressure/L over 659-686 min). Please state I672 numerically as 0.11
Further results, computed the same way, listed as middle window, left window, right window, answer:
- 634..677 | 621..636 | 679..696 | 0.26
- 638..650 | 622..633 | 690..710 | 0.17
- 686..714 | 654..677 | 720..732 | -0.14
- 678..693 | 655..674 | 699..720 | -0.20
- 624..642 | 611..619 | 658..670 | 0.10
